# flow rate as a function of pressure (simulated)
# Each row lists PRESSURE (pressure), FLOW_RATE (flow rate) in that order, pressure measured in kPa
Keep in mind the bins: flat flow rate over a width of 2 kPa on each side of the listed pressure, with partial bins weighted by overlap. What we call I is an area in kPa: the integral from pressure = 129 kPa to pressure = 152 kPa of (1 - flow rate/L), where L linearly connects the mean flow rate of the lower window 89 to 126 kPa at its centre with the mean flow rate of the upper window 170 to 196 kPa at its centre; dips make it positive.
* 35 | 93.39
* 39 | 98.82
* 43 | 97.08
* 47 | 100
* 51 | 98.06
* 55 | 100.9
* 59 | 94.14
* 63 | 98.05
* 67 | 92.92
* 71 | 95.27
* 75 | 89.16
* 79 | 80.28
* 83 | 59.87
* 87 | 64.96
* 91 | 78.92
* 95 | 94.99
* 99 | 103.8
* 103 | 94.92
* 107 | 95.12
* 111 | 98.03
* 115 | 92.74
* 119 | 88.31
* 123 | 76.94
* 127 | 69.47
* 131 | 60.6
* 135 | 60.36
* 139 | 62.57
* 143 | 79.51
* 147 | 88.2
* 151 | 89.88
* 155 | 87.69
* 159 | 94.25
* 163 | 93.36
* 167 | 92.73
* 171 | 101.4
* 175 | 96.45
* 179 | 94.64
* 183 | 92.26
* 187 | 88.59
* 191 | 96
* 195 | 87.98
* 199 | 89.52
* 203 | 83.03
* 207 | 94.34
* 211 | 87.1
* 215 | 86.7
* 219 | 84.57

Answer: 4.8 kPa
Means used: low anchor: 90.9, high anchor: 93.8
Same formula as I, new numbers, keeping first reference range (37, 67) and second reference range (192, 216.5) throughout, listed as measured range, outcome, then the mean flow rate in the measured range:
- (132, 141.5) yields 3.1 kPa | 62.3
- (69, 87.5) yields 3.3 kPa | 79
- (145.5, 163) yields 0.2 kPa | 90.4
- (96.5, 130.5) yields 2.0 kPa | 88.7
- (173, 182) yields -0.5 kPa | 95.2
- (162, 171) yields -0.4 kPa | 94.9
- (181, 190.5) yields -0.2 kPa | 91.3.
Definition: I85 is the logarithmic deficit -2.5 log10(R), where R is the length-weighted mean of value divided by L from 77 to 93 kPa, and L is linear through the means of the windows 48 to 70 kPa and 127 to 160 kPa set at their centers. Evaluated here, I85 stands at 0.27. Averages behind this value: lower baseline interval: 96.9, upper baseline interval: 76.9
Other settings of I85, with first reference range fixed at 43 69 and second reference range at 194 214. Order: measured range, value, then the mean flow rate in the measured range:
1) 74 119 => 0.10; 86.6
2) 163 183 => -0.06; 95.6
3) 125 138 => 0.41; 63.4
